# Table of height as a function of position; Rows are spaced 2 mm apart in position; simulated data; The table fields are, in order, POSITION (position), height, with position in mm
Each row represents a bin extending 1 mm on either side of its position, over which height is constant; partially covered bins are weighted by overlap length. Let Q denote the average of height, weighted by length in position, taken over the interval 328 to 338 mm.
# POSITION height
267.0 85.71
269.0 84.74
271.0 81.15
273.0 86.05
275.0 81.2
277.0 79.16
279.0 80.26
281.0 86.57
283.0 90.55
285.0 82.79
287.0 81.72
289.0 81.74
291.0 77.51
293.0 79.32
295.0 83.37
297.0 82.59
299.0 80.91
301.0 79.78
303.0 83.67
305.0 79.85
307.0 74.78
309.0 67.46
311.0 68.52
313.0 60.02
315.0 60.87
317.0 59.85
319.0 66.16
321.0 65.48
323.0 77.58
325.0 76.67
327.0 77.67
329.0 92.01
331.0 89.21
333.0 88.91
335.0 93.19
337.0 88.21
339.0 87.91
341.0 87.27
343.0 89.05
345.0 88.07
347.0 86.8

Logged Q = 90.3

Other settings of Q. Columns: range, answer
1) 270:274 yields 83.6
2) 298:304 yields 81.5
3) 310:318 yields 62.3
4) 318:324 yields 69.7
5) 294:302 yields 81.7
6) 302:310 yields 76.4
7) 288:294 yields 79.5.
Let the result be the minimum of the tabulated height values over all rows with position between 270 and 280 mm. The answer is 79.16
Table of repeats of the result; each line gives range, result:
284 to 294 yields 77.51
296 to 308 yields 74.78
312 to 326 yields 59.85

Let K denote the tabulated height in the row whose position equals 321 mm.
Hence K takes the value 65.48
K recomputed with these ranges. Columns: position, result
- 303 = 83.67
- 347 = 86.8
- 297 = 82.59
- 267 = 85.71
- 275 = 81.2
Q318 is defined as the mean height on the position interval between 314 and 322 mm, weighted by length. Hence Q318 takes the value 63.1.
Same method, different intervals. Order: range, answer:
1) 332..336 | 91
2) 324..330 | 82.1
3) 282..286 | 86.7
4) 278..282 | 83.4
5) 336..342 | 87.8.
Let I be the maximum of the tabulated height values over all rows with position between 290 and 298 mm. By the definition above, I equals 83.37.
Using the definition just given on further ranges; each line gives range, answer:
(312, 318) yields 60.87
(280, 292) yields 90.55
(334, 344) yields 93.19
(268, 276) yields 86.05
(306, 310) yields 74.78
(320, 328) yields 77.67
